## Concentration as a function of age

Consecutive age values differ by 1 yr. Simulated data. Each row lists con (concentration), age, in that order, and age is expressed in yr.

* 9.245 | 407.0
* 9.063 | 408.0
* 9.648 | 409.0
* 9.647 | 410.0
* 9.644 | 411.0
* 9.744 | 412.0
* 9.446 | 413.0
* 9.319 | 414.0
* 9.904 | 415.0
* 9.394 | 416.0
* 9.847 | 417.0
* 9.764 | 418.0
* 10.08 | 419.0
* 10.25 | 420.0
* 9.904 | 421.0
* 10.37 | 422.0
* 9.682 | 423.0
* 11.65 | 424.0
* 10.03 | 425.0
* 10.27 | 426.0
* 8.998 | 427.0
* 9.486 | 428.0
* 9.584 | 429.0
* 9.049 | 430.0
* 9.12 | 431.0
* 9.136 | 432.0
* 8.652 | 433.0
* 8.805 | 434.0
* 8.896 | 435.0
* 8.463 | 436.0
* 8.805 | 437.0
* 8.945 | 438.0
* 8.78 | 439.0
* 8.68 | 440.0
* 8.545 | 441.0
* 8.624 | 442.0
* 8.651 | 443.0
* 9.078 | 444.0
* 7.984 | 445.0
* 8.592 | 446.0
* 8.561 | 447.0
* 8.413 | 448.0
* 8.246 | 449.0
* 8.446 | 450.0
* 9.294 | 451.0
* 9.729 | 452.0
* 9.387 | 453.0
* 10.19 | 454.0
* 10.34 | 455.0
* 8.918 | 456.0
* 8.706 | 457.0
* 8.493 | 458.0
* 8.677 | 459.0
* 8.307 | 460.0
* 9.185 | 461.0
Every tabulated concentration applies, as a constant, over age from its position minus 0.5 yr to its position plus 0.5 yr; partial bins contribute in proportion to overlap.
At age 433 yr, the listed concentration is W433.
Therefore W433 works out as 8.652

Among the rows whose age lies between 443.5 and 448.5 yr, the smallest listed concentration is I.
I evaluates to 7.984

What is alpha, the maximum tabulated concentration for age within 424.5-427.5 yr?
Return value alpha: 10.27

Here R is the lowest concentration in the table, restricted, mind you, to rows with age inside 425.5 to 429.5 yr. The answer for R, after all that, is 8.998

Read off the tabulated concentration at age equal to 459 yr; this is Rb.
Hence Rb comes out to 8.677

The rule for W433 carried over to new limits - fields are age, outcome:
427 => 8.998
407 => 9.245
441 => 8.545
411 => 9.644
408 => 9.063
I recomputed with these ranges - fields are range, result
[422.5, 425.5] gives 9.682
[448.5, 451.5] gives 8.246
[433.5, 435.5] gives 8.805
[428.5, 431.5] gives 9.049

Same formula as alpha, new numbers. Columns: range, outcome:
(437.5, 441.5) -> 8.945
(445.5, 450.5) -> 8.592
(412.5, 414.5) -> 9.446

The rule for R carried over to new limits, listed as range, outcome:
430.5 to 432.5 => 9.12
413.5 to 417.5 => 9.319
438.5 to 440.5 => 8.68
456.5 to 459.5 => 8.493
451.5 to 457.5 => 8.706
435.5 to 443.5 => 8.463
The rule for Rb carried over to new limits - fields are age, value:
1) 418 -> 9.764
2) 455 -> 10.34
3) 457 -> 8.706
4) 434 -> 8.805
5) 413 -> 9.446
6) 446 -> 8.592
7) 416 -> 9.394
